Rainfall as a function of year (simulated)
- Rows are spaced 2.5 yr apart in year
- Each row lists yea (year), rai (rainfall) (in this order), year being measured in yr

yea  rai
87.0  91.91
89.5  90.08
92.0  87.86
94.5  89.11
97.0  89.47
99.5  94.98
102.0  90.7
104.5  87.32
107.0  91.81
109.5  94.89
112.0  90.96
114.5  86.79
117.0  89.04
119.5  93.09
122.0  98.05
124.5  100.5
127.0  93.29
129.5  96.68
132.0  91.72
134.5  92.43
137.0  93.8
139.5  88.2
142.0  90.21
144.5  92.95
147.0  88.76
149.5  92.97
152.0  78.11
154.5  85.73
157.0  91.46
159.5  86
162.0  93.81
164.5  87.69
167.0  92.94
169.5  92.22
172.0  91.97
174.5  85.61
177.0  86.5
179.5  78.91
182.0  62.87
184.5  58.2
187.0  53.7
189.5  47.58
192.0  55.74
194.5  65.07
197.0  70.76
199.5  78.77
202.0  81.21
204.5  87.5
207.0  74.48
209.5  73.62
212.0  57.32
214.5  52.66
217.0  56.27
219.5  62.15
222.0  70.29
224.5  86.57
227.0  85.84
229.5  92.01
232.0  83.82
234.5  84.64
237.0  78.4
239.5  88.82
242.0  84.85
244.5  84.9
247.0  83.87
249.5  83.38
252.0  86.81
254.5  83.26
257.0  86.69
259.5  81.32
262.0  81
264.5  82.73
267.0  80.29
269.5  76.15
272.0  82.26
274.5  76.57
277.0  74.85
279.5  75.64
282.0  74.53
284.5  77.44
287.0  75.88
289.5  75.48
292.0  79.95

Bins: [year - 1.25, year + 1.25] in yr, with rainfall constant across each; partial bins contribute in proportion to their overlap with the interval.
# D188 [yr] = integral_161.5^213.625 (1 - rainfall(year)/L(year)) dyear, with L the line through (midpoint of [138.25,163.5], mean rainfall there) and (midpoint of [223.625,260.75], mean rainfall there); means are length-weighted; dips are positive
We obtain 7.6 yr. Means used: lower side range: 88.8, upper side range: 85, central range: 74.6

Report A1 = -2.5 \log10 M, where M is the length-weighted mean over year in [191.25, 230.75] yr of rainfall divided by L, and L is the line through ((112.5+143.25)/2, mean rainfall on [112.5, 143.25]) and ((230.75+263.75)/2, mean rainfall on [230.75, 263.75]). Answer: 0.20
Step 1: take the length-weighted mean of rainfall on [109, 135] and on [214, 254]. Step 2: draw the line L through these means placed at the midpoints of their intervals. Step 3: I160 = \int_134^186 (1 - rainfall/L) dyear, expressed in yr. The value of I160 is 1.6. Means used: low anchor 93.4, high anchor 79.7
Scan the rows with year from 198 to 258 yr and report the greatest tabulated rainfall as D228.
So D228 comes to 92.01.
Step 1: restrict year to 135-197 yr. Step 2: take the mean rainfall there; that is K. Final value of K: 80.8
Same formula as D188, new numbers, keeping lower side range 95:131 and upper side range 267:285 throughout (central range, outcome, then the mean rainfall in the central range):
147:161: 0.2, 87.1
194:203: 1.1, 74.5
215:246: 0.8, 79.3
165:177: -0.4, 90.1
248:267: -1.1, 83.4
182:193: 3.9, 54.8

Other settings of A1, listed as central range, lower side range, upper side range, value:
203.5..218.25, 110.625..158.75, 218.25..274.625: 0.27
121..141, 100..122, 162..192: -0.09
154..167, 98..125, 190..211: -0.10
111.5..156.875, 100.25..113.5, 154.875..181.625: -0.02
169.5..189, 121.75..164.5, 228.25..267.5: 0.20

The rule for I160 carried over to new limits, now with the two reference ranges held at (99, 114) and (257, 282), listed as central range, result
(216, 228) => 1.51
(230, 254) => -1.00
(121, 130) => -0.72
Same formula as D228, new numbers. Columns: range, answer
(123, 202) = 100.5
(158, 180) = 93.81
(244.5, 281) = 86.81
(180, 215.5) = 87.5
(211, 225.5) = 86.57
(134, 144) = 93.8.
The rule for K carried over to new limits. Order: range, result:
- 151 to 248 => 77.2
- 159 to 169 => 90.6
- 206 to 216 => 64.1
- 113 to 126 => 93.4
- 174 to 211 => 70.3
